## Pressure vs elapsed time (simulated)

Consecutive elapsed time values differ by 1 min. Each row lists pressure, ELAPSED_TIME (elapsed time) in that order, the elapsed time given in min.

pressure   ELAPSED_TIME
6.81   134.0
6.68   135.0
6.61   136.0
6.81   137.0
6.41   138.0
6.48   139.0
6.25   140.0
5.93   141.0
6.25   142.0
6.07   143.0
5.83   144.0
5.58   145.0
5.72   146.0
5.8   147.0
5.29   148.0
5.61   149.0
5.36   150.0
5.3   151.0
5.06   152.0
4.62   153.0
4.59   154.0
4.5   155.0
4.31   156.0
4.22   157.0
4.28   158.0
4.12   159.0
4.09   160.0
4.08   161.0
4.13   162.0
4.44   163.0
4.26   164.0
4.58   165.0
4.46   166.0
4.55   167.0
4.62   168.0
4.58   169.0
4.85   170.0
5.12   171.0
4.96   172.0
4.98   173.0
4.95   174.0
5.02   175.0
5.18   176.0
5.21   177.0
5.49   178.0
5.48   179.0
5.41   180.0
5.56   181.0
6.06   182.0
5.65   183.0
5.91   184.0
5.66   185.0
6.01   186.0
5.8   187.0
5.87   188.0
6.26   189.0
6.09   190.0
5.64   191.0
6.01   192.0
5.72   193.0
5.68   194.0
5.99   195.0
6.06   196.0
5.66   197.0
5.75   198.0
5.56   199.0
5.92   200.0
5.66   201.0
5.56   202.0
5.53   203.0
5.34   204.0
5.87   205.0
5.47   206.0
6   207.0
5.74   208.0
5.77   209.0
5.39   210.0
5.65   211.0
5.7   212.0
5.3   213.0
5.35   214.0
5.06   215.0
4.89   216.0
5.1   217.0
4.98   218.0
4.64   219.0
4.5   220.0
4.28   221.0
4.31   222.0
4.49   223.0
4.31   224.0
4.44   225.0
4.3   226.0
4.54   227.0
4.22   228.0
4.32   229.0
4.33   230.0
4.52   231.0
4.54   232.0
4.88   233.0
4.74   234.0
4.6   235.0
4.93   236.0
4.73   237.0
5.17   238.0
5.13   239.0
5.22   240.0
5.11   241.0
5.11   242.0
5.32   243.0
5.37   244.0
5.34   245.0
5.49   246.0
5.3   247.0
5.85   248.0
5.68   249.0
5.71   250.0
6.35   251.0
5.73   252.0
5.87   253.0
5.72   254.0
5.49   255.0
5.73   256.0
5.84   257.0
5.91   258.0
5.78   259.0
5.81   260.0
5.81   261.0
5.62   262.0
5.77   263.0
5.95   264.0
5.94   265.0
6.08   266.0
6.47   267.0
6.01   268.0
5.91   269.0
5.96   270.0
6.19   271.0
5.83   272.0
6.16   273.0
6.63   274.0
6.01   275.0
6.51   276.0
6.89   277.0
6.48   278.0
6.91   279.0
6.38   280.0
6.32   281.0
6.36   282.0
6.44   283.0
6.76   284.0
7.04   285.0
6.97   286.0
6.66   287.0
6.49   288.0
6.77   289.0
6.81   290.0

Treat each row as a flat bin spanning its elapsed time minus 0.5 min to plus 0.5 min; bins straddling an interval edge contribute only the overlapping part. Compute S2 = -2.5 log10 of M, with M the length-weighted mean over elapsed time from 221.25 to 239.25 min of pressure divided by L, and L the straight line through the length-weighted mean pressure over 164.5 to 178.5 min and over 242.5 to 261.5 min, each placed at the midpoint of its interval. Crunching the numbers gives 0.196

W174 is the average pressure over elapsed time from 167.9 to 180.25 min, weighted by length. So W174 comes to 5.07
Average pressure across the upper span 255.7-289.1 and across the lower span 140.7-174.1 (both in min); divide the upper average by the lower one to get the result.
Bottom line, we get 1.27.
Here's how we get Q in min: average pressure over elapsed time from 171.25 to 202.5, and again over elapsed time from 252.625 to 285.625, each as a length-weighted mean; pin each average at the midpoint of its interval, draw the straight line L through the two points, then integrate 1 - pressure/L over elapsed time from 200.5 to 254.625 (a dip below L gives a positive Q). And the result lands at 6.9 min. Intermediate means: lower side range 5.63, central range 5.14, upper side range 6.14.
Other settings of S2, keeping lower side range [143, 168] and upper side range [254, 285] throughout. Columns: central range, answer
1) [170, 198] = -0.09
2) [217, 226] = 0.23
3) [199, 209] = -0.06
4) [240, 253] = 0.06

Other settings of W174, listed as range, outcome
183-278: 5.49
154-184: 4.81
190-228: 5.3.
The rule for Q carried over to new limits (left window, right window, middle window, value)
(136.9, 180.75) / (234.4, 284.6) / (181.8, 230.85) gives 0.80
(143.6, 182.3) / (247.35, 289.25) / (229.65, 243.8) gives 2.18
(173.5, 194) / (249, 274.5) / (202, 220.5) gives 1.26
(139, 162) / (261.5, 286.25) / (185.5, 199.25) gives -0.84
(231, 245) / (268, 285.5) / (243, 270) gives -0.65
